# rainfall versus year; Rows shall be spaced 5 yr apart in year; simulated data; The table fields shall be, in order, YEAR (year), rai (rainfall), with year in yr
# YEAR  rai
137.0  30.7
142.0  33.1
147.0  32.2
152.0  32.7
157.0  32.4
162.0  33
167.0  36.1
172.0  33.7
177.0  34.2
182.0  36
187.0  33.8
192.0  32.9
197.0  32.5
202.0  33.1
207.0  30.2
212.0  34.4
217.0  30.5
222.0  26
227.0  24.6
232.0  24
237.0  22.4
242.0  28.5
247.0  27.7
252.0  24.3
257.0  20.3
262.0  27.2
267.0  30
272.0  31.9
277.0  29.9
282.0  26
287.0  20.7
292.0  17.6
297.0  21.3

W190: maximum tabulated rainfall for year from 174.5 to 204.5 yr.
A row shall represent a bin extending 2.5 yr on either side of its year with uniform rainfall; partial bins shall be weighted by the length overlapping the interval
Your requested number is 36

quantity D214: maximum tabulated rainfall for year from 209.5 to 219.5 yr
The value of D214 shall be 34.4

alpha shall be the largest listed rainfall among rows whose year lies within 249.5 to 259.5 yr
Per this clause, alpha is 24.3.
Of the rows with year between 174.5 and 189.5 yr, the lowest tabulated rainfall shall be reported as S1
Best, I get 33.8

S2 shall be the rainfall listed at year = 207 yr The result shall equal 30.2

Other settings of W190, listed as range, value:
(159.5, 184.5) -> 36.1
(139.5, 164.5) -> 33.1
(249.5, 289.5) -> 31.9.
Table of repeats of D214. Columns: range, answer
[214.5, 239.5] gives 30.5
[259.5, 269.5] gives 30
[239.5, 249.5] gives 28.5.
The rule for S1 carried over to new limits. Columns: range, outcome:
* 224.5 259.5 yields 20.3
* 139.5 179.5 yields 32.2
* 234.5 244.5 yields 22.4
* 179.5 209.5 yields 30.2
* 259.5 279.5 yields 27.2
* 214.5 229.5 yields 24.6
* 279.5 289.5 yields 20.7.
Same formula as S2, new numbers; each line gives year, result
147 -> 32.2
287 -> 20.7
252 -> 24.3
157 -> 32.4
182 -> 36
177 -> 34.2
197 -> 32.5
